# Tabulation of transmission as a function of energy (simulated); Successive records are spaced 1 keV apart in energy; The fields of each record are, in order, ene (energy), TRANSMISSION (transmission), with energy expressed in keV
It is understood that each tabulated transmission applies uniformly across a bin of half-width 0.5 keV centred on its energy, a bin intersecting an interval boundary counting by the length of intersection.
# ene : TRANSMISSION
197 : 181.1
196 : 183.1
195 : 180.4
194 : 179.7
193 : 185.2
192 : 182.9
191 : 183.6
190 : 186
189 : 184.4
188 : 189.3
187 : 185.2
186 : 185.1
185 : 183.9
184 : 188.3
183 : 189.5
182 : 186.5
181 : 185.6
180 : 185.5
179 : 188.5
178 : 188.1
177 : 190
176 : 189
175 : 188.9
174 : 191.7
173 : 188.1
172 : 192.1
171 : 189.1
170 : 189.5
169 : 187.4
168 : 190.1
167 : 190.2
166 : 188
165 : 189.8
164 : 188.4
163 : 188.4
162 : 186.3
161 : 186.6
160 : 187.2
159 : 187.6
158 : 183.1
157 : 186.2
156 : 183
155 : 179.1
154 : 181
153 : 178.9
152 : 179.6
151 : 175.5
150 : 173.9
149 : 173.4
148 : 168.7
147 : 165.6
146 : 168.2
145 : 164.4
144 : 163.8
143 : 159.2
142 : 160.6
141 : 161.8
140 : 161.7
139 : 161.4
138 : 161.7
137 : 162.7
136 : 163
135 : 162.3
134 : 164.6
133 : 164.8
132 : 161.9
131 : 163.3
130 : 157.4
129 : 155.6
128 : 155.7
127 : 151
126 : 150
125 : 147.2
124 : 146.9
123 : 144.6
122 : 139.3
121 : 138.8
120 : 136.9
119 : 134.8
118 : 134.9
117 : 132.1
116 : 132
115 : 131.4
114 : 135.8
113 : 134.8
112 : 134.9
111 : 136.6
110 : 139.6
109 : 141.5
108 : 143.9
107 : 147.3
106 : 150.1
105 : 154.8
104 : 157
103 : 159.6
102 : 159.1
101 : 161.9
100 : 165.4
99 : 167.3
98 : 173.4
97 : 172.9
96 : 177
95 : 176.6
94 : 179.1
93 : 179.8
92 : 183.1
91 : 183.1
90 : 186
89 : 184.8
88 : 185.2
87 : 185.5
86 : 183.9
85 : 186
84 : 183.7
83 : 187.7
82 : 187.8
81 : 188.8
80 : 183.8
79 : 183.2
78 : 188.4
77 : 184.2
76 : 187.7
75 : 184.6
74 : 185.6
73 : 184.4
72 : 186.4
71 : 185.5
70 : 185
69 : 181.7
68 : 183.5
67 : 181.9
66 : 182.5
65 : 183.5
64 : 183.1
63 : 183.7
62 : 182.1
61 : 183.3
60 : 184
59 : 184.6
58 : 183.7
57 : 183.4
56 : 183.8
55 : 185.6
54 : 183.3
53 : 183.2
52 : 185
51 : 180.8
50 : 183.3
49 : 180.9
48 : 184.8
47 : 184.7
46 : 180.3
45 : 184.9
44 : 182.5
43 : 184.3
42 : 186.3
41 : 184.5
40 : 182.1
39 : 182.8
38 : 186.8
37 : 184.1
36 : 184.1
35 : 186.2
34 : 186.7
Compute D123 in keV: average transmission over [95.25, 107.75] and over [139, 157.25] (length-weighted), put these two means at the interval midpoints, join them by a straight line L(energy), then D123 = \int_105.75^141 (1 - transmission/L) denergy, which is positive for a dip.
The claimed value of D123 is 3.84 keV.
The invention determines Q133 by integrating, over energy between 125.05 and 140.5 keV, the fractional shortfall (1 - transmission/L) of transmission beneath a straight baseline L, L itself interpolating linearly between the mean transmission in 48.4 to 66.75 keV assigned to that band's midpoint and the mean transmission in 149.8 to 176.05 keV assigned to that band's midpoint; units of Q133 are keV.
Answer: 2.1 keV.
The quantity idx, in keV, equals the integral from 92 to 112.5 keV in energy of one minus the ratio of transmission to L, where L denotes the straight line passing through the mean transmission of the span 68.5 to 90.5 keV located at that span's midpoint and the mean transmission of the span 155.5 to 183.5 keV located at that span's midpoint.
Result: 2.9 keV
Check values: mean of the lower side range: 185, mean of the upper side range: 188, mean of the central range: 159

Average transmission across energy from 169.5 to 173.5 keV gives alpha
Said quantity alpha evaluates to 190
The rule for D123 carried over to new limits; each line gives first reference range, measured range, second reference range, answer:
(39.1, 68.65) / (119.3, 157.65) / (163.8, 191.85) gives 5.0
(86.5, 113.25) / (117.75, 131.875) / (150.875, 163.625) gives 2.1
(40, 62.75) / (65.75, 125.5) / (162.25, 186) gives 6.2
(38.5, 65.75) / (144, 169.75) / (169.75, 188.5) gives 0.9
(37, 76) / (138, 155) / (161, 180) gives 1.7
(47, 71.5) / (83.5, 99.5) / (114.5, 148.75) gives -1.0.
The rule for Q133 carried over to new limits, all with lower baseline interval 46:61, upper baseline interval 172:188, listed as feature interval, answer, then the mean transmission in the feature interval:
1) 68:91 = -0.1 keV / 185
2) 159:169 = -0.1 keV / 188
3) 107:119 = 3.2 keV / 137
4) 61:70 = 0.1 keV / 183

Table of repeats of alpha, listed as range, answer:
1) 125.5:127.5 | 150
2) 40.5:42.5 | 185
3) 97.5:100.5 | 169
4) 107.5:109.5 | 143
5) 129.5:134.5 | 162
